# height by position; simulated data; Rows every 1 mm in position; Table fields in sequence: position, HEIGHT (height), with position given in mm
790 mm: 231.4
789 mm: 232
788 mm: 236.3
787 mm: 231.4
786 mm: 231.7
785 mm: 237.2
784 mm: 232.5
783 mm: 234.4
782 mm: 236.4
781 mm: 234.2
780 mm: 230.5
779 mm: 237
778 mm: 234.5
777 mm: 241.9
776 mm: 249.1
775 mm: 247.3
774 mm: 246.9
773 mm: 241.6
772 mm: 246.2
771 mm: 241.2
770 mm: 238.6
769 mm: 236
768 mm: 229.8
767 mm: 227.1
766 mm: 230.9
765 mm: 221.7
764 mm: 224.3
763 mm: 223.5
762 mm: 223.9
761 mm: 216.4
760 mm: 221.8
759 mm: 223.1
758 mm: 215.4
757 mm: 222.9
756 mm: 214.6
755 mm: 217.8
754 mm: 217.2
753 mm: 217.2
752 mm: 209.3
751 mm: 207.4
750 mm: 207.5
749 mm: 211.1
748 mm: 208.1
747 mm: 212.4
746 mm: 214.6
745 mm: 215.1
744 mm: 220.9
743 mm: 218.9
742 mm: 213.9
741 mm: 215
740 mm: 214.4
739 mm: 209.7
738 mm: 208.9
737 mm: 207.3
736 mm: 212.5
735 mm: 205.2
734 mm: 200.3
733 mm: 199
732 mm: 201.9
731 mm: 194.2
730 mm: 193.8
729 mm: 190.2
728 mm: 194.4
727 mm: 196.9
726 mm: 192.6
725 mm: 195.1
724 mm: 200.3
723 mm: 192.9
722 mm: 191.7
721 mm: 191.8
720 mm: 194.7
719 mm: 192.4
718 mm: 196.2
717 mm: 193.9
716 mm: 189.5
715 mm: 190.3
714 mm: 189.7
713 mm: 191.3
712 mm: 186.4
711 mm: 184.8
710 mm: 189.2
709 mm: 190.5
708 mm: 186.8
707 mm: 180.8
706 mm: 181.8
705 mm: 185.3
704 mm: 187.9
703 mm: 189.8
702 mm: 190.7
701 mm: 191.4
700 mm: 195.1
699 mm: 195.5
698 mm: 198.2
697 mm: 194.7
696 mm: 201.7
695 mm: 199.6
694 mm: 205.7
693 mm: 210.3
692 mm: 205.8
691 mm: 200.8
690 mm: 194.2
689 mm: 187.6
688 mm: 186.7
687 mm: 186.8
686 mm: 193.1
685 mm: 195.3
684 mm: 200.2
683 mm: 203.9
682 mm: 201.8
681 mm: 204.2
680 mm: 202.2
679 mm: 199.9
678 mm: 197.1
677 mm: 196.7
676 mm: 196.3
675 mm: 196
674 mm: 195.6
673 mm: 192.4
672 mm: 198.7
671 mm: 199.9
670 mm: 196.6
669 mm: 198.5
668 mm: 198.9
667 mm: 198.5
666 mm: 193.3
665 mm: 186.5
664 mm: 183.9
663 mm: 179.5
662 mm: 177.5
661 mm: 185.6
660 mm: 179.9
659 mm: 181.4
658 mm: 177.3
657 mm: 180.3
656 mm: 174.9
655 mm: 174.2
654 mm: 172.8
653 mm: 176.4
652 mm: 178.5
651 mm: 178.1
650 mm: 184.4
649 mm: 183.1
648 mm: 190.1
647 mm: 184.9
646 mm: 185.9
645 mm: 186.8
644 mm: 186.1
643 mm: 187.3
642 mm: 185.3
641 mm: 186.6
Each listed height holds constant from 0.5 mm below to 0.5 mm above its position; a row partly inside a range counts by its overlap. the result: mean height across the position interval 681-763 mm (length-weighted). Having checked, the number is 201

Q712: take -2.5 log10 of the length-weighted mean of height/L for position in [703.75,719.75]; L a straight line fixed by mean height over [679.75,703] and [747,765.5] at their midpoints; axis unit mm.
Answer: 0.08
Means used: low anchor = 197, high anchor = 217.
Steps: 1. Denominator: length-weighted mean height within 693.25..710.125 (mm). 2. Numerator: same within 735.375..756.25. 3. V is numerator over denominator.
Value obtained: 1.11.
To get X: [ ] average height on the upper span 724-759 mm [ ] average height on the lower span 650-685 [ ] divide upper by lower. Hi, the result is 1.1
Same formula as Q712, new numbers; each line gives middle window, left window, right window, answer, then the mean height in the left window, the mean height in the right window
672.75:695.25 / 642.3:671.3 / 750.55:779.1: -0.01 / 185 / 228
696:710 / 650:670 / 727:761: 0.04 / 183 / 210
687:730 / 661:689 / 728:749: 0.05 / 195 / 208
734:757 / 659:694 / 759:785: 0.05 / 195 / 234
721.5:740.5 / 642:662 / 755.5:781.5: 0.08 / 181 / 232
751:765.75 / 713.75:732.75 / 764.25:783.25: 0.02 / 194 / 237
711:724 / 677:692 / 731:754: 0.07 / 197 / 210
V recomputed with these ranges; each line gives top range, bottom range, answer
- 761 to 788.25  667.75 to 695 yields 1.19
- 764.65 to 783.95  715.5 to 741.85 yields 1.19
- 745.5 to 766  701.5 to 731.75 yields 1.14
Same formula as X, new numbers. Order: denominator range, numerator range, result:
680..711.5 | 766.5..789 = 1.22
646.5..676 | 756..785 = 1.25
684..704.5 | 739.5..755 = 1.09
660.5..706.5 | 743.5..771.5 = 1.13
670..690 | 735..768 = 1.10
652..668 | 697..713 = 1.04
